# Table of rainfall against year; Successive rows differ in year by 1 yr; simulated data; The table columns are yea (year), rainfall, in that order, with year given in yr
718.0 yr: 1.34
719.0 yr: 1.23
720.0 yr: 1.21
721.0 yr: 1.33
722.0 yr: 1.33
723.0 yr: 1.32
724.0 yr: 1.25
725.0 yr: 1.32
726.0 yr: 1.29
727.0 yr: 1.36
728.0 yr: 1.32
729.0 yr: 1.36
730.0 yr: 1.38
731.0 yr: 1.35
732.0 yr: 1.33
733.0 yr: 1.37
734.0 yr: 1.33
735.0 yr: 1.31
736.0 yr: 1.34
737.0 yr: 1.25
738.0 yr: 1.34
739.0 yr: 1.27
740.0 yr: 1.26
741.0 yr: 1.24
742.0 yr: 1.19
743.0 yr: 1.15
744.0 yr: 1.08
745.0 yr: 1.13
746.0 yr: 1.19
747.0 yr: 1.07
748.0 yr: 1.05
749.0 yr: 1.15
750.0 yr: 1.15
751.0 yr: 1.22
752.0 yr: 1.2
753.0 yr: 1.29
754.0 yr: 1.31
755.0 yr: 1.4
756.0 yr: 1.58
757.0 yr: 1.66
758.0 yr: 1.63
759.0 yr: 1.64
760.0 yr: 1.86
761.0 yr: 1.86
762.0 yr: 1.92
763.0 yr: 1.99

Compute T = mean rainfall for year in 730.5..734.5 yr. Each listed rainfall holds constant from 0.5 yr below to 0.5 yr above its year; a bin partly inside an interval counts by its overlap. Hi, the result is 1.35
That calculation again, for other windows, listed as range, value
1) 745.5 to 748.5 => 1.1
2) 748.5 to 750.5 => 1.15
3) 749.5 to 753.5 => 1.22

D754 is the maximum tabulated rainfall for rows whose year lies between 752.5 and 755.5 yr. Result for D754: 1.4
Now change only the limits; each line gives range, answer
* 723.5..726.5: 1.32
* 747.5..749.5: 1.15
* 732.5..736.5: 1.37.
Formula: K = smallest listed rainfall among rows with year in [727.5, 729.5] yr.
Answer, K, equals 1.32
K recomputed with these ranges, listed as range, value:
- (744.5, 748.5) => 1.05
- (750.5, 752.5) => 1.2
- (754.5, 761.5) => 1.4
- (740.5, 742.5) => 1.19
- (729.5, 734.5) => 1.33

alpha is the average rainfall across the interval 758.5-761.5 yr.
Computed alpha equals 1.79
